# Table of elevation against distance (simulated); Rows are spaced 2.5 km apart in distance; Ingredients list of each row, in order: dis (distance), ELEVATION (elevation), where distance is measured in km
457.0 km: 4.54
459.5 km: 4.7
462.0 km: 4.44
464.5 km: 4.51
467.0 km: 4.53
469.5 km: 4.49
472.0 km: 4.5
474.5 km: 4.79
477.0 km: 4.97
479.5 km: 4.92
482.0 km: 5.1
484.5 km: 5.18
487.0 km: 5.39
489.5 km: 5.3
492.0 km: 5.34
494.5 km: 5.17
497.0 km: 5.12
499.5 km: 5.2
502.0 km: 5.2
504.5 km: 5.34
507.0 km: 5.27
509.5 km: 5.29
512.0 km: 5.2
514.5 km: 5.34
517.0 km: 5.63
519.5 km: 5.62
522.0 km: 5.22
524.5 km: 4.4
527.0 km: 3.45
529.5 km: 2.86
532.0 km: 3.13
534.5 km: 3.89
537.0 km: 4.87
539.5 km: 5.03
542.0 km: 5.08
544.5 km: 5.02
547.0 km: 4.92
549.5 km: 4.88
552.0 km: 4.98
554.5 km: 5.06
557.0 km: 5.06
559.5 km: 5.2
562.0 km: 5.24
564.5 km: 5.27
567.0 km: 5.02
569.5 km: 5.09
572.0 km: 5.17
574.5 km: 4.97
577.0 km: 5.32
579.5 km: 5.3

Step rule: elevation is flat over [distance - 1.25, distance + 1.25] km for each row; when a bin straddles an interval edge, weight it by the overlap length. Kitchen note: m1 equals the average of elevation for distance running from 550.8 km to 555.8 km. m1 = 5.02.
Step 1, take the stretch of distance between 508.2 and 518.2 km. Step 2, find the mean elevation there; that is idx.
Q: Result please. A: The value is 5.36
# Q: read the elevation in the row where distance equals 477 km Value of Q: 4.97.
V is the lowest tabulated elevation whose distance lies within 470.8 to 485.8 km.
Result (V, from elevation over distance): 4.5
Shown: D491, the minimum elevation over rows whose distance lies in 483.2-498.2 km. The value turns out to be 5.12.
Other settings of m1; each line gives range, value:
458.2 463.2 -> 4.57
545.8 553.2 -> 4.93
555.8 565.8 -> 5.19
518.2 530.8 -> 4.31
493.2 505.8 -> 5.21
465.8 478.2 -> 4.66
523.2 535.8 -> 3.56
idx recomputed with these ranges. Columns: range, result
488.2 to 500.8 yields 5.23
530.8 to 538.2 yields 3.96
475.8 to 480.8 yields 4.95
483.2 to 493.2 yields 5.3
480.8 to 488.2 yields 5.22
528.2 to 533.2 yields 3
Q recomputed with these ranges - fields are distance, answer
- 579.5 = 5.3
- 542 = 5.08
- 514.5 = 5.34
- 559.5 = 5.2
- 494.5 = 5.17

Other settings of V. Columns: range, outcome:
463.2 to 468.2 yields 4.51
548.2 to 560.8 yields 4.88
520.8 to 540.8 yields 2.86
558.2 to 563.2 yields 5.2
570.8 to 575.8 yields 4.97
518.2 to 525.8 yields 4.4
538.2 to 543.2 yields 5.03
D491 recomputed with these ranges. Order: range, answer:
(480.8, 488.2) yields 5.1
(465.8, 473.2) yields 4.49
